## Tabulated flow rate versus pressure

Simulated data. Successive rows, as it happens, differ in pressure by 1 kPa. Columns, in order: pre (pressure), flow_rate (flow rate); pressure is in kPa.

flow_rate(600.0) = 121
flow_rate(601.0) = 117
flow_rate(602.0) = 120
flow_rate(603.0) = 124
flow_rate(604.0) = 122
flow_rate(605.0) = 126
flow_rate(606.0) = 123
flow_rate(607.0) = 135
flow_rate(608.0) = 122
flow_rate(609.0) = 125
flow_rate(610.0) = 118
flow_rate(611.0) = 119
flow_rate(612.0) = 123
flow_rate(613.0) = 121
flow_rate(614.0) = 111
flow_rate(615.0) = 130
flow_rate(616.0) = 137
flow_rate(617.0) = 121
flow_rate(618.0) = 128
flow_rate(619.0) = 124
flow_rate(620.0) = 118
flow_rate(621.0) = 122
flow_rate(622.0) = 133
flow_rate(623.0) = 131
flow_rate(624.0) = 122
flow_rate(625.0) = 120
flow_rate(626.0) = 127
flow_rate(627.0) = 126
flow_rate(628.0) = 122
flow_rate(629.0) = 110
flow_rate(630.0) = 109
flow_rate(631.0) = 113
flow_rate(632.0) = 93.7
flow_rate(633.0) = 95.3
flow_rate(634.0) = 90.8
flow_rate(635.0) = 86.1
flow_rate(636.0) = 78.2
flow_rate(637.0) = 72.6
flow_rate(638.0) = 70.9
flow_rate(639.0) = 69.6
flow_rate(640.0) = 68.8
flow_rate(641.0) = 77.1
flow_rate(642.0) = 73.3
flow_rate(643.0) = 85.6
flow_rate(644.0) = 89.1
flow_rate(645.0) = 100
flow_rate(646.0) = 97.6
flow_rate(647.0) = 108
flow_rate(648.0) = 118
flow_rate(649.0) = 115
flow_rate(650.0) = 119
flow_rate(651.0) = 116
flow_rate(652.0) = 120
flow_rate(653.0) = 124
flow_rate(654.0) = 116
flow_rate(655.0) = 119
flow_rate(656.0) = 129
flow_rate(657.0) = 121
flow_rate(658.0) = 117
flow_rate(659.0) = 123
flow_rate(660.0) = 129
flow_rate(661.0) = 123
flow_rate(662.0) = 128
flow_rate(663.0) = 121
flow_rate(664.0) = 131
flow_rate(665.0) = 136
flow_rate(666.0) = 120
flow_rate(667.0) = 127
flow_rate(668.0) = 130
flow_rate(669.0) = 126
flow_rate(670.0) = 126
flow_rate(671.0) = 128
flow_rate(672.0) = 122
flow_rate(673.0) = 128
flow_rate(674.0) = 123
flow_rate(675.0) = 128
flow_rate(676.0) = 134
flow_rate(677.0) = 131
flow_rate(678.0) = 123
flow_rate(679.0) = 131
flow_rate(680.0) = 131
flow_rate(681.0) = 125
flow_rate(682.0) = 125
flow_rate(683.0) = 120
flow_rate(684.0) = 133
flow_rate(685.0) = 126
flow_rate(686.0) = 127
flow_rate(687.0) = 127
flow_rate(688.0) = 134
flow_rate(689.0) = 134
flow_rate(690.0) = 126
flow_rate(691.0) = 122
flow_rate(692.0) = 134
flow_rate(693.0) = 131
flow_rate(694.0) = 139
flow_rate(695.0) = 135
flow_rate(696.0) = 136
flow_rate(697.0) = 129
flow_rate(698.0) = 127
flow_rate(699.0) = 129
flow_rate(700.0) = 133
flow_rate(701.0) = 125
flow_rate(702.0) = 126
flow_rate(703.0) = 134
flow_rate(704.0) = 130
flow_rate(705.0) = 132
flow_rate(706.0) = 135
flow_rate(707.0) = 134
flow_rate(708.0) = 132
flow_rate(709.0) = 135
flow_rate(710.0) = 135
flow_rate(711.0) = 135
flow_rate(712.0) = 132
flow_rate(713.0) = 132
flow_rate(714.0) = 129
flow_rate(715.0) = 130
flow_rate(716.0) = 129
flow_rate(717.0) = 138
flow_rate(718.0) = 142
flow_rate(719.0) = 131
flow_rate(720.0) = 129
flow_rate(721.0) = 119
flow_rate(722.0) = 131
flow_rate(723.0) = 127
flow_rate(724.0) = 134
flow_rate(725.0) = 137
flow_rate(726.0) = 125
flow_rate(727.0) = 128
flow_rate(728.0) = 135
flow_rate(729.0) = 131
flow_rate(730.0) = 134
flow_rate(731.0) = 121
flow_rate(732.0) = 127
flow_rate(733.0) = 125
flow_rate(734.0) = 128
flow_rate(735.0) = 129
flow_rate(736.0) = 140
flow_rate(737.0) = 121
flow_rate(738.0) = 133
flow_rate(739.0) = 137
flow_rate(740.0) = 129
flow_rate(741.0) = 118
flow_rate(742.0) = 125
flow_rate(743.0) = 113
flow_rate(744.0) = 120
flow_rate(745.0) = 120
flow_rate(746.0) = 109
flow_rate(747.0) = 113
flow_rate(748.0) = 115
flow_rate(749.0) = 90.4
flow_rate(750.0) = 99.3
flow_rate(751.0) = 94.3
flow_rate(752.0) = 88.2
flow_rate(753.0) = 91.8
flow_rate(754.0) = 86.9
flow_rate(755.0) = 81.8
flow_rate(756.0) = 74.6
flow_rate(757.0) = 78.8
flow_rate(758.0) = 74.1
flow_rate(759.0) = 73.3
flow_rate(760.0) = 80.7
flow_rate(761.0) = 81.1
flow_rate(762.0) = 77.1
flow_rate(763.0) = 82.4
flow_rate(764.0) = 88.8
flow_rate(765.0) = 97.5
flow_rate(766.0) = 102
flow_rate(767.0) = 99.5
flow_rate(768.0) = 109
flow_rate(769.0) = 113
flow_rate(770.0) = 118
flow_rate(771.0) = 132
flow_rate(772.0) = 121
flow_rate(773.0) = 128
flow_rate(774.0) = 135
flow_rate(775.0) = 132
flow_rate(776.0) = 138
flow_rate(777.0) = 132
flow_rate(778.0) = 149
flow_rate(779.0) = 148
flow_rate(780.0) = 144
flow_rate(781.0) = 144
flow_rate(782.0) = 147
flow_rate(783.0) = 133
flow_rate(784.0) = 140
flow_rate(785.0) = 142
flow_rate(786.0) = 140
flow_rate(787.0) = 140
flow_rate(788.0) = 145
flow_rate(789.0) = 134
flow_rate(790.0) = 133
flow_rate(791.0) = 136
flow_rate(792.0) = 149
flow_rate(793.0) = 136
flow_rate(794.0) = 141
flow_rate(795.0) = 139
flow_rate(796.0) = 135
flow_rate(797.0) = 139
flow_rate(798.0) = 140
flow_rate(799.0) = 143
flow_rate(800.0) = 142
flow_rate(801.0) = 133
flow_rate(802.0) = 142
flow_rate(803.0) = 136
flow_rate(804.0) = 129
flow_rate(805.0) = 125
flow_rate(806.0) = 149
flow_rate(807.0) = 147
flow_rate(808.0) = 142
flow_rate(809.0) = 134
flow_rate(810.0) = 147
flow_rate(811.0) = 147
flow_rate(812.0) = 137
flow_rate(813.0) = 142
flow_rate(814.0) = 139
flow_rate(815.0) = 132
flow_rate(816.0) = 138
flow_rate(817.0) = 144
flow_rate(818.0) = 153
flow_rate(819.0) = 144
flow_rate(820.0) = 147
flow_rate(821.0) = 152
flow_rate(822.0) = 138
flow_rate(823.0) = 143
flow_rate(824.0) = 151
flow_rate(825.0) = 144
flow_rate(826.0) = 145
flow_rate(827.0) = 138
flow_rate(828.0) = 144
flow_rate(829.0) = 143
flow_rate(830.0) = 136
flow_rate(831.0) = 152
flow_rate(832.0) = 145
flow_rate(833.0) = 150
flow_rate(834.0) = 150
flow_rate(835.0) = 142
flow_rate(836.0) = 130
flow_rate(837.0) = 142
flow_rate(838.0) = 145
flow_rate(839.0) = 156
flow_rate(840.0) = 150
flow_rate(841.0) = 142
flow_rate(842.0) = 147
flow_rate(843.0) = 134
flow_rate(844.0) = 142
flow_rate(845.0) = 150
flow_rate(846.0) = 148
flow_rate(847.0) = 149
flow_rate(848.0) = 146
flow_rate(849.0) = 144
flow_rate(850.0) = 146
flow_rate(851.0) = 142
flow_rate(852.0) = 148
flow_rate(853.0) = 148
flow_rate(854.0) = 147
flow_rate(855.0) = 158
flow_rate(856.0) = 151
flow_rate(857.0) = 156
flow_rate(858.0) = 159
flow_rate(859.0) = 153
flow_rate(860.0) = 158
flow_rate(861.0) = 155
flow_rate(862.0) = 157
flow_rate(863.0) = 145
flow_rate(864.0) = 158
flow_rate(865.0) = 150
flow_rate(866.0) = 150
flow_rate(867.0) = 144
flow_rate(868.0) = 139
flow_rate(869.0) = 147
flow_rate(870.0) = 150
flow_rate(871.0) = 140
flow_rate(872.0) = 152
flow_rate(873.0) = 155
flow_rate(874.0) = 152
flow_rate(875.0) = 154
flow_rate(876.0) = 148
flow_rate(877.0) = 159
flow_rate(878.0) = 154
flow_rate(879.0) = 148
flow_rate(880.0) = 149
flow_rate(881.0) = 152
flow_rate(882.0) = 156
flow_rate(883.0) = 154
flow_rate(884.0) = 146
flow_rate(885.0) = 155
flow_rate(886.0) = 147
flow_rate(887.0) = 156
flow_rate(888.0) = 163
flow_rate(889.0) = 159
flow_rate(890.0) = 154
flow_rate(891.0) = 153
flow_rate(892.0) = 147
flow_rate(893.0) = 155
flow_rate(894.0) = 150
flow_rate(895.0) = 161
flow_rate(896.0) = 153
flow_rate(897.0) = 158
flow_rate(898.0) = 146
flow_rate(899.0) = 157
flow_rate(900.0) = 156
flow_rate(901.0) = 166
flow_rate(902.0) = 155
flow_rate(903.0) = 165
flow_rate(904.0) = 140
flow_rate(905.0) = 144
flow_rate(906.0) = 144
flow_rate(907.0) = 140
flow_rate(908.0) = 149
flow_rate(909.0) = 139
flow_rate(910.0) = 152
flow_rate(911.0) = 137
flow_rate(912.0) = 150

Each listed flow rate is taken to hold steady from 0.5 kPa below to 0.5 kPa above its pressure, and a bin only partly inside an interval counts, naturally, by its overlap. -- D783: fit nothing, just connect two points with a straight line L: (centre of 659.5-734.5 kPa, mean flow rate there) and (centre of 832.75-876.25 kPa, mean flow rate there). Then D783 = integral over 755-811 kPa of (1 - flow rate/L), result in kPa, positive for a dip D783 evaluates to 6.0 kPa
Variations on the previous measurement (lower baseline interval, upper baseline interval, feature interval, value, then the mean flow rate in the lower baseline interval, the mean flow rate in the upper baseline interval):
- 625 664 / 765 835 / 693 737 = -4.0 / 106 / 138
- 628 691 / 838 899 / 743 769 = 7.4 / 114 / 151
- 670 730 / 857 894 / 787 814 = 0.6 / 130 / 152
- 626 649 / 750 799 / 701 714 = -3.1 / 94.6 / 118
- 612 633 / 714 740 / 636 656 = 4.0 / 120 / 130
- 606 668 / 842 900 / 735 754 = 2.4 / 113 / 151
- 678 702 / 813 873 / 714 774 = 9.6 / 129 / 147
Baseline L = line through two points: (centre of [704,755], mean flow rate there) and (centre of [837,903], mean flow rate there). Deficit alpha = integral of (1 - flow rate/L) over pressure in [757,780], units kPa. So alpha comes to 3.8 kPa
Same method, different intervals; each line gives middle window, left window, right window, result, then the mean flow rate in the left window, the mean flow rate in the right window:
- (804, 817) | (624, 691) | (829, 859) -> 0.1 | 115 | 147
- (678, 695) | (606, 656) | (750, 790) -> -2.7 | 110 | 113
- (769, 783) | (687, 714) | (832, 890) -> 0.5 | 132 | 150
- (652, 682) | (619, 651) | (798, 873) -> -4.5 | 103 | 145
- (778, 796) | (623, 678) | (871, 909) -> -0.8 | 112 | 152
